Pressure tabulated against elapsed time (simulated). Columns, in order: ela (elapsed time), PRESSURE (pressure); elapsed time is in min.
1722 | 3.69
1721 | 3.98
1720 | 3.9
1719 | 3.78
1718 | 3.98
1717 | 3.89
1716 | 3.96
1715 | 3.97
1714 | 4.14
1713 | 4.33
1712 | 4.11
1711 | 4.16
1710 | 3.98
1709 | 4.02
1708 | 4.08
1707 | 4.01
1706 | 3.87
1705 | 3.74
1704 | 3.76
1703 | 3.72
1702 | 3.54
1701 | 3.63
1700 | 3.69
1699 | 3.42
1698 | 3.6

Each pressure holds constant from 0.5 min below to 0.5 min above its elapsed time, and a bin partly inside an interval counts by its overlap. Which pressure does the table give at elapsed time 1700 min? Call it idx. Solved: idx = 3.69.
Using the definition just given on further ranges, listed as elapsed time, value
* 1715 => 3.97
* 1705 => 3.74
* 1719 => 3.78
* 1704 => 3.76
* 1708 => 4.08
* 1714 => 4.14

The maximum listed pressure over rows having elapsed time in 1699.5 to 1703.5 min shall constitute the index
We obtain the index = 3.72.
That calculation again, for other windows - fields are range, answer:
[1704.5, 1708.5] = 4.08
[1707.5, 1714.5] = 4.33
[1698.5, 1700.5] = 3.69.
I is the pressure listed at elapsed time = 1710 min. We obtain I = 3.98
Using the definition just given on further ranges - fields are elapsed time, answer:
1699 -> 3.42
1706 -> 3.87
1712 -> 4.11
